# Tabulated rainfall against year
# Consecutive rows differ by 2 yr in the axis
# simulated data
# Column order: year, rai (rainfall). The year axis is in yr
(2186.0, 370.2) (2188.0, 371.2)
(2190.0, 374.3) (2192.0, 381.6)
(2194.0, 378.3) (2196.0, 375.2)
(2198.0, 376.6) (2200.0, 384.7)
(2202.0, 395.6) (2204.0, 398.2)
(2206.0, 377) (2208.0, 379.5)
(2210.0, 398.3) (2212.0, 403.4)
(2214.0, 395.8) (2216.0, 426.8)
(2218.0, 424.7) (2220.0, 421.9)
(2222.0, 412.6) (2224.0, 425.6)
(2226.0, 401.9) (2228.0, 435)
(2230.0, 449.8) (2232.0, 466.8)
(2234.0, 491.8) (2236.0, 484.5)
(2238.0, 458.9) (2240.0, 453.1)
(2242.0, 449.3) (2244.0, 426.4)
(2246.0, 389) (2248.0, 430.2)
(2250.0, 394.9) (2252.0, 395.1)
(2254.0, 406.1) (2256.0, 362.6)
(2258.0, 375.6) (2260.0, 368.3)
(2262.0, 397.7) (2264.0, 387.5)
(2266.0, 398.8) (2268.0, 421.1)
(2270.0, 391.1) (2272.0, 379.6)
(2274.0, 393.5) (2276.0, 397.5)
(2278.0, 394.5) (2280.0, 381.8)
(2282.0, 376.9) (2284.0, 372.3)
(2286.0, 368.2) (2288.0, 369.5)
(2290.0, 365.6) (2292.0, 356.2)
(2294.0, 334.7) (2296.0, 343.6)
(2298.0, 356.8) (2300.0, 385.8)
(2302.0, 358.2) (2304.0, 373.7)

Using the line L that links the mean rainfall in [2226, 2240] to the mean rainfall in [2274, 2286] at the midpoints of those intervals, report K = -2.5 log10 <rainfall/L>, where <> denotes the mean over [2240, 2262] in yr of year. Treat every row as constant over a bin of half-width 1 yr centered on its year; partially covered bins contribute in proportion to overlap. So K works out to 0.07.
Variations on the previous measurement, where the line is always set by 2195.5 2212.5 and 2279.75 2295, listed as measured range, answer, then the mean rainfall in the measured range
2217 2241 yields -0.17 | 444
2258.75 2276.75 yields -0.06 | 392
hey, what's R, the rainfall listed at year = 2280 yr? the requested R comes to 381.8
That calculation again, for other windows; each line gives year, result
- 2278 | 394.5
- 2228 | 435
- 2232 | 466.8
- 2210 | 398.3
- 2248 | 430.2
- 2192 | 381.6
